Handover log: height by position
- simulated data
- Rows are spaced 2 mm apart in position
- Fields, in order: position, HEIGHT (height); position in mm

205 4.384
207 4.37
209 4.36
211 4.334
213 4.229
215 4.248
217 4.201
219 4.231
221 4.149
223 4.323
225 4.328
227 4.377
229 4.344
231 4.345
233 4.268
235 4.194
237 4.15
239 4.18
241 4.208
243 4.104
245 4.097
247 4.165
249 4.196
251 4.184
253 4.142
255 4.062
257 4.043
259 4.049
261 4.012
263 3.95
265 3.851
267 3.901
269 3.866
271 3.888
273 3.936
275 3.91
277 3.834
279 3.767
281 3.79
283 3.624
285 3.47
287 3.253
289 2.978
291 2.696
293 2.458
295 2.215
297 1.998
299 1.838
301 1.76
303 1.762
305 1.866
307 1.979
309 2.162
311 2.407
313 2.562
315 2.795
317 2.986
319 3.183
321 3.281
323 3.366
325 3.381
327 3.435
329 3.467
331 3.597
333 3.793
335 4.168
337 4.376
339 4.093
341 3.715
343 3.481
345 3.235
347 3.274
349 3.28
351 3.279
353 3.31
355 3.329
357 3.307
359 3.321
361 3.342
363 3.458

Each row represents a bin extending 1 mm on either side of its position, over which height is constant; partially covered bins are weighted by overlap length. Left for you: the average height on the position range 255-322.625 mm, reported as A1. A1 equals 3.11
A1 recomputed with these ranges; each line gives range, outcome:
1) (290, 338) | 2.81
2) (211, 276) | 4.13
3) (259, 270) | 3.93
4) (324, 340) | 3.79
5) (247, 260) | 4.12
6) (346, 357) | 3.3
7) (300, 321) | 2.39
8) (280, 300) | 2.83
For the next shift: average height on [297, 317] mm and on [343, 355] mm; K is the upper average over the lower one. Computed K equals 1.5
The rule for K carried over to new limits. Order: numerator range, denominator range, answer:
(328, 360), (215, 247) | 0.84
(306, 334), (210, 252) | 0.72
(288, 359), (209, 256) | 0.71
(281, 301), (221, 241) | 0.64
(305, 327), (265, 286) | 0.74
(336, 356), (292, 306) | 1.78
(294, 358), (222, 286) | 0.75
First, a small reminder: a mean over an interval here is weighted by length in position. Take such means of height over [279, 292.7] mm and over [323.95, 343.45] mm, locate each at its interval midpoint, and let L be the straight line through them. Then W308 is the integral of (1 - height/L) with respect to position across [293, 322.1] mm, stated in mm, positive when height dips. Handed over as 9.6 mm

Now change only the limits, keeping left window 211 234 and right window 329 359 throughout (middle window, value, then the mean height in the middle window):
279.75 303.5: 7.4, 2.68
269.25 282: 0.4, 3.85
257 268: 0.2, 3.96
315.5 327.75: 1.5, 3.25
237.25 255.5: 0.0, 4.15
